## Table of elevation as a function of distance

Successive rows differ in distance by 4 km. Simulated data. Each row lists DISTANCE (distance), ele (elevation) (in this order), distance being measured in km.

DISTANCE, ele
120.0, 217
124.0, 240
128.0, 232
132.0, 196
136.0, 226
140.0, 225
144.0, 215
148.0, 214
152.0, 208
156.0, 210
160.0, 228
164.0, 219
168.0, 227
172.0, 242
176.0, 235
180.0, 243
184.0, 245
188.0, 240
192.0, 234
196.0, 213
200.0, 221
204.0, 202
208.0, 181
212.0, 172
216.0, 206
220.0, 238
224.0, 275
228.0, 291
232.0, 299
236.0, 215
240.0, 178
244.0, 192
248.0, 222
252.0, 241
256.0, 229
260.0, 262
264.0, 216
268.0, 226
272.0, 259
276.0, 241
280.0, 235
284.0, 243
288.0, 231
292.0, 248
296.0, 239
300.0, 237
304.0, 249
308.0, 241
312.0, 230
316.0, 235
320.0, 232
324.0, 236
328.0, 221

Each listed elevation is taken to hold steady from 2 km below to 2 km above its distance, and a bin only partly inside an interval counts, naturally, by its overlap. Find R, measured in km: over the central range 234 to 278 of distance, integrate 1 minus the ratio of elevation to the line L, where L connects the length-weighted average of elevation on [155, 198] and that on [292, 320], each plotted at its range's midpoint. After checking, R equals 1.9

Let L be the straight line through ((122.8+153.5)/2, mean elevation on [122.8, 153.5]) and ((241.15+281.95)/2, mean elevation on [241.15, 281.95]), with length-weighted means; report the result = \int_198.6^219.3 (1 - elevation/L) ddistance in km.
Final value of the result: 2.54 km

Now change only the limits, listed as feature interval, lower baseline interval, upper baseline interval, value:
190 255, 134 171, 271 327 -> 1.5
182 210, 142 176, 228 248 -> 0.6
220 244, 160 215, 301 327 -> -2.0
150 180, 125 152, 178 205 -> -0.2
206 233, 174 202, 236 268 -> -1.1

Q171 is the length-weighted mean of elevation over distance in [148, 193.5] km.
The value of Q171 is 229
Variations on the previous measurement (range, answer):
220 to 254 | 239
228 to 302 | 236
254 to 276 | 239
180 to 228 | 224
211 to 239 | 242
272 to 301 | 241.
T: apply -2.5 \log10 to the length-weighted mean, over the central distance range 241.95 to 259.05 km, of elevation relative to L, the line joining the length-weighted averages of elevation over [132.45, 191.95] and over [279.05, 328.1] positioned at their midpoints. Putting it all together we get 0.05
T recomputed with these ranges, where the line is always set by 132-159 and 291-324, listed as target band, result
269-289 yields -0.03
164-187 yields -0.08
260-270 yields 0.01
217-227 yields -0.13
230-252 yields 0.03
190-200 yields 0.00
